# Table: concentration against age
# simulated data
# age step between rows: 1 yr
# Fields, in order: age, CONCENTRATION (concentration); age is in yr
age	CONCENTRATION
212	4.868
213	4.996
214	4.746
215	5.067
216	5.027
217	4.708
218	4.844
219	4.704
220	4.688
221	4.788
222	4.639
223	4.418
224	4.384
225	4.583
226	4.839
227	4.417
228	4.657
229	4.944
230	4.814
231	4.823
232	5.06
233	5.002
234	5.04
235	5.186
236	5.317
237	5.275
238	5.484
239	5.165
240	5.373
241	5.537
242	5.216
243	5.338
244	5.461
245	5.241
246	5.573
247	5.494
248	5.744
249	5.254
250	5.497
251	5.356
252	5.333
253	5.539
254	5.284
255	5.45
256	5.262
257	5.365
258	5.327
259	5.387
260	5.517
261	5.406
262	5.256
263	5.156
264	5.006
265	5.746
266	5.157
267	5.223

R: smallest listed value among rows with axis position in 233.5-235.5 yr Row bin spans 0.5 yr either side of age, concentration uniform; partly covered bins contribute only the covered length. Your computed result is 5.04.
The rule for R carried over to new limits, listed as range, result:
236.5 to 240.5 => 5.165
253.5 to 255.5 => 5.284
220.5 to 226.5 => 4.384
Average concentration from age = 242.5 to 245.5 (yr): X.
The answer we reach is 5.35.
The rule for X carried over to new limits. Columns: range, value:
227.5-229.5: 4.8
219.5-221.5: 4.74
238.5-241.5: 5.36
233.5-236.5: 5.18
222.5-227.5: 4.53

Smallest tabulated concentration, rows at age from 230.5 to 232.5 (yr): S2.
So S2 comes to 4.823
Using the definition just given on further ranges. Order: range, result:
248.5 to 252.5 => 5.254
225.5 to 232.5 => 4.417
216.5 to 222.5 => 4.639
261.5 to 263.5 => 5.156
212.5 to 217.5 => 4.708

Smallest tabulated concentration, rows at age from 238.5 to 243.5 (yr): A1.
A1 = 5.165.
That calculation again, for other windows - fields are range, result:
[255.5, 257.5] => 5.262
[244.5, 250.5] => 5.241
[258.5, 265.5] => 5.006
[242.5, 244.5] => 5.338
